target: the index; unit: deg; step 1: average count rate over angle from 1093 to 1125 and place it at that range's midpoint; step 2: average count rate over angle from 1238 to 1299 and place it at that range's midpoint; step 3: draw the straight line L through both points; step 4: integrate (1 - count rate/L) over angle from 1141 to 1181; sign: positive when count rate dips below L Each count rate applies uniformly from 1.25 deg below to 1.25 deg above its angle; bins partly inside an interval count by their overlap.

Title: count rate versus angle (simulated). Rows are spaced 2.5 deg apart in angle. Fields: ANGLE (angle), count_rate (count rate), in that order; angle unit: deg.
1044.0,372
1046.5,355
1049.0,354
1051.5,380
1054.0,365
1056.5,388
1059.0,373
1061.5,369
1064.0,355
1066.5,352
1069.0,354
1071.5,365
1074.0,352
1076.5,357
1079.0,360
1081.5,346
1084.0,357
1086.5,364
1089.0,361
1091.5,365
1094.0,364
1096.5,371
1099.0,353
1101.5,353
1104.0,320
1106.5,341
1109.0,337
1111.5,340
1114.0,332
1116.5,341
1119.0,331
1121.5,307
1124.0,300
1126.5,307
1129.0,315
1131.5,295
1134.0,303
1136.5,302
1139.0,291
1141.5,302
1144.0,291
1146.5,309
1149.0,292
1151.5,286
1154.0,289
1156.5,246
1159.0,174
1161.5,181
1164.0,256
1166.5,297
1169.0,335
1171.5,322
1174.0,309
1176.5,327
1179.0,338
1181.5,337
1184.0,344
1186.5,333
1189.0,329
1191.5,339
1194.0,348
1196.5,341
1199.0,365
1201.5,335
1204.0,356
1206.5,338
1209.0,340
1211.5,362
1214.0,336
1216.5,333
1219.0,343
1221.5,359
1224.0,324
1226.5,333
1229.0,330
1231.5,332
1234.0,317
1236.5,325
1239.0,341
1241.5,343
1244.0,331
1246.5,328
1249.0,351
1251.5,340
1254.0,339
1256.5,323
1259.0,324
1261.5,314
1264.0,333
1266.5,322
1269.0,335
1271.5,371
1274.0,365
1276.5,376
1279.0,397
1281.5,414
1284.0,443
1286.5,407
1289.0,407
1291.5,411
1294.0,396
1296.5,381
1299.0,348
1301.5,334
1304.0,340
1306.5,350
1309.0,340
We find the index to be 7.0 deg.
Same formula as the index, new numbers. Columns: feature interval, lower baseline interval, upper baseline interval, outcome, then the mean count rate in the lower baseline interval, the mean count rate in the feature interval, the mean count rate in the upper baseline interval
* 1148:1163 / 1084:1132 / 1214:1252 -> 4.1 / 338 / 244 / 335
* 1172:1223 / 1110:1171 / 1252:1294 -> -2.4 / 293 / 340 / 368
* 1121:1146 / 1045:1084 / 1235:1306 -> 4.1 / 362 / 301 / 358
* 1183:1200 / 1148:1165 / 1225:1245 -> -3.5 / 245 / 342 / 331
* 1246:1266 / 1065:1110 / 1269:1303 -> 2.6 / 354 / 331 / 386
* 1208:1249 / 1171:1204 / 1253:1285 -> 1.3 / 337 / 336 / 358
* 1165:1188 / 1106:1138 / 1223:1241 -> -0.2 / 319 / 326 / 330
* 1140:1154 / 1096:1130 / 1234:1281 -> 1.6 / 331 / 295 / 343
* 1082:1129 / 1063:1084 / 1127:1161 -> -2.7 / 355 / 341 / 282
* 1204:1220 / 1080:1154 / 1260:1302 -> 0.5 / 326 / 343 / 374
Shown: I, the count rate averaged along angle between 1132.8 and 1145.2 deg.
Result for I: 298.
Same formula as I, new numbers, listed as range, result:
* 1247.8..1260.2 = 335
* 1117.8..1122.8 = 319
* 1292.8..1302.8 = 364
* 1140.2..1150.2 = 298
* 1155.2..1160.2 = 211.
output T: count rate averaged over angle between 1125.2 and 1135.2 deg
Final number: 305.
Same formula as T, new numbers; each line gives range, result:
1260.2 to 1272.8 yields 335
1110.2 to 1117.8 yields 338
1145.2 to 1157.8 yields 284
